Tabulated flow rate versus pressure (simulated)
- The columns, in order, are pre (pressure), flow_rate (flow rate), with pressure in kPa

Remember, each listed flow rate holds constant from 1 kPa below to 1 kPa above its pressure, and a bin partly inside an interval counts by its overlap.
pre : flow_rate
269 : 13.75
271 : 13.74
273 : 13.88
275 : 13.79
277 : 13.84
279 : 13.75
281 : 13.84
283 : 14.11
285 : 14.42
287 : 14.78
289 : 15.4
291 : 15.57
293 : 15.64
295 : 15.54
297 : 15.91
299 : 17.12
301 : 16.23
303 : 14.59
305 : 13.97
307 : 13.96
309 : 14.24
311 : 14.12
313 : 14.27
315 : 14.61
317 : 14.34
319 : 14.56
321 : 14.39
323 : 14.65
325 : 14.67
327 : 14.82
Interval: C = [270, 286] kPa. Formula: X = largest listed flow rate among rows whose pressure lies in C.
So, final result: 14.42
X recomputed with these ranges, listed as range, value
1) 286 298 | 15.91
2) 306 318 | 14.61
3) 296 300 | 17.12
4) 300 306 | 16.23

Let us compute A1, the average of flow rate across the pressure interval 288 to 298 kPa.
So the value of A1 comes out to 15.6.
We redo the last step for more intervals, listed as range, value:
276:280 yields 13.8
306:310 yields 14.1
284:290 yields 14.9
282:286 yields 14.3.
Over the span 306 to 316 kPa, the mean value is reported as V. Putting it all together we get 14.2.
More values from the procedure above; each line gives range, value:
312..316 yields 14.4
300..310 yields 14.6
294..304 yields 15.9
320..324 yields 14.5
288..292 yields 15.5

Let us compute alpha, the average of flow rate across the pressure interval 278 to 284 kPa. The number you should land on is 13.9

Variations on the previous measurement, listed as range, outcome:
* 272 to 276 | 13.8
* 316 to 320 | 14.4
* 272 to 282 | 13.8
